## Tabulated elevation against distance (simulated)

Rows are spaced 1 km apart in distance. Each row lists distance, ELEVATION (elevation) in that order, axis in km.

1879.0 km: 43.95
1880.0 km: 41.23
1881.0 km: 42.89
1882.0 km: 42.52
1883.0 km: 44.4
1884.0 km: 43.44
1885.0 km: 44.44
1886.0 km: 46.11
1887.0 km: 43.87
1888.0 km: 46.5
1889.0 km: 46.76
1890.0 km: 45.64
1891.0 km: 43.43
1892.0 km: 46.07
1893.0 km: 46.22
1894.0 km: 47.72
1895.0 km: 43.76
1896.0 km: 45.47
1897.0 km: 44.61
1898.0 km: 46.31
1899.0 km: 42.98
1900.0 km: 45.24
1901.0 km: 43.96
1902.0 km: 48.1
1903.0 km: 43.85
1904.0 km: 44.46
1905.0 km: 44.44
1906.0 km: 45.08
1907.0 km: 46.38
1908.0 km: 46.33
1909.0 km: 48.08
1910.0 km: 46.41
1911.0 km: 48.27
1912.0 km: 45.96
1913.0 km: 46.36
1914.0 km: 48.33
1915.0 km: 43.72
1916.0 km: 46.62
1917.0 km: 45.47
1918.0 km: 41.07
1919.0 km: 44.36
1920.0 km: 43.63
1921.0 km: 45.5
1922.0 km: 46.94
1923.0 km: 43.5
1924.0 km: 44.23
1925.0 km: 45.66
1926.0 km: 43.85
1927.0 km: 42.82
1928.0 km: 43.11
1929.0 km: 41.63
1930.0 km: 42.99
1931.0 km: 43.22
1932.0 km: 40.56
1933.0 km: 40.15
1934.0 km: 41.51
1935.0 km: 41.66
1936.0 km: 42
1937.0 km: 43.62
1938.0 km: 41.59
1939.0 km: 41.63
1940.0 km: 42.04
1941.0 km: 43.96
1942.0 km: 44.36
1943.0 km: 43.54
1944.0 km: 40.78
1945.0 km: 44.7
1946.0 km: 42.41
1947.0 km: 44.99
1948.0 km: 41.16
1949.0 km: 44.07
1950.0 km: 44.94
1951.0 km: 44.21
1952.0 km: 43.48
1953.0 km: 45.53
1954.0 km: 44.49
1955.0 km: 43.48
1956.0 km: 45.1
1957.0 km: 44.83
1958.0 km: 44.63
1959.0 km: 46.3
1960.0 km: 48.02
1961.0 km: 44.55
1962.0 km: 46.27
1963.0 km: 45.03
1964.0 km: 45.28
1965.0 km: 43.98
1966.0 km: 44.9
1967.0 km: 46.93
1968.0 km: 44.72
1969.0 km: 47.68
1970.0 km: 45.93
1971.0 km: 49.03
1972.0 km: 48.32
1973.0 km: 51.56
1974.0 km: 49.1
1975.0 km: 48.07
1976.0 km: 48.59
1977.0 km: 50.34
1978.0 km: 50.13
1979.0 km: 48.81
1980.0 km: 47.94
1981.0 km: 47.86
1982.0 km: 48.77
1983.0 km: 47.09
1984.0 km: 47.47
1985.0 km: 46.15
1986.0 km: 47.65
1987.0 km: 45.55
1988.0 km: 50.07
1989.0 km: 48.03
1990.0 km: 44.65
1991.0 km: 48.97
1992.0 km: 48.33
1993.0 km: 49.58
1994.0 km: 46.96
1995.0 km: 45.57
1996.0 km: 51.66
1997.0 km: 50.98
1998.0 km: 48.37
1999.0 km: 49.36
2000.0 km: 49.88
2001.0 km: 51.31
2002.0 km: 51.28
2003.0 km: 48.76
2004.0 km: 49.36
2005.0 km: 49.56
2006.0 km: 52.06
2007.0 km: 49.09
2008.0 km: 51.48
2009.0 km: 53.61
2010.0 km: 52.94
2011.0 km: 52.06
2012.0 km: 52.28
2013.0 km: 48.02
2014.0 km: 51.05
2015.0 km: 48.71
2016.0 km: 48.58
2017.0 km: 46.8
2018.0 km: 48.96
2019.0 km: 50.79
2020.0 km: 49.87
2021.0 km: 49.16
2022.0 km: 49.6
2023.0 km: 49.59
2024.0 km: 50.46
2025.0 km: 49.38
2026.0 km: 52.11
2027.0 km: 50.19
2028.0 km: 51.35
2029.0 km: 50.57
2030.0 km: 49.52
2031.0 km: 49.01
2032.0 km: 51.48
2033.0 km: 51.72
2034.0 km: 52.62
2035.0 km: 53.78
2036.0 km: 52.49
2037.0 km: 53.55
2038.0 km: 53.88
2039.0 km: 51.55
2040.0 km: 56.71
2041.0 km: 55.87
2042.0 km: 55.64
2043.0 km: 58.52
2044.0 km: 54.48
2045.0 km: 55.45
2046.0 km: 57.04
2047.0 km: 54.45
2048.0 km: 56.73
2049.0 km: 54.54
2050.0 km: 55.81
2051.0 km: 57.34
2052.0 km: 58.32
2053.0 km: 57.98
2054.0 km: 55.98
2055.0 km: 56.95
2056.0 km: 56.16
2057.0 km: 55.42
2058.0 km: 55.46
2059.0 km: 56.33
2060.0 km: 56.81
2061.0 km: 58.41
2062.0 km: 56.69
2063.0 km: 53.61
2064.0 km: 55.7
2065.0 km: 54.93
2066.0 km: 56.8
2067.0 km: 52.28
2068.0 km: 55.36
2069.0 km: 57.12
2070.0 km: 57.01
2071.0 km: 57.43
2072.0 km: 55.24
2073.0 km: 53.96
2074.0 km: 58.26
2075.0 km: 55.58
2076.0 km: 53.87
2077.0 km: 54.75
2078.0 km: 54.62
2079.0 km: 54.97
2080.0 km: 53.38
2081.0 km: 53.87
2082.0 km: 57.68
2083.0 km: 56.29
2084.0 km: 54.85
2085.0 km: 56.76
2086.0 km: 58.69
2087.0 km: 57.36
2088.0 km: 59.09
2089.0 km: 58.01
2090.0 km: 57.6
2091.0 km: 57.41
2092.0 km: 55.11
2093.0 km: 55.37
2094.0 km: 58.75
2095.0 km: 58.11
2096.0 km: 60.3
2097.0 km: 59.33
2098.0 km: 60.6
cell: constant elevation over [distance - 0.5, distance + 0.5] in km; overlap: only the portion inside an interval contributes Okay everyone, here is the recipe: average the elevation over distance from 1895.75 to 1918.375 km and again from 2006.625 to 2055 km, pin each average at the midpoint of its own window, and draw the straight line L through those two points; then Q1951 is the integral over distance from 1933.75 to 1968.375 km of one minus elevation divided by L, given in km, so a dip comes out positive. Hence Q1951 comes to 2.9 km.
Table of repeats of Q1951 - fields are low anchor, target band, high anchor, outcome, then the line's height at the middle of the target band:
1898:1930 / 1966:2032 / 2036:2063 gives 3.38 km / 51.8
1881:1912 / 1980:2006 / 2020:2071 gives 1.28 km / 51.1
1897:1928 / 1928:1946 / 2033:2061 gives 1.81 km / 47.1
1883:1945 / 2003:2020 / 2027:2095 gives 0.46 km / 51.7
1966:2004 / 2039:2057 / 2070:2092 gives -0.91 km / 53.5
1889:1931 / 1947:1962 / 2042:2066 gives 1.19 km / 48.5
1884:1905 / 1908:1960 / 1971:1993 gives 2.84 km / 46.6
